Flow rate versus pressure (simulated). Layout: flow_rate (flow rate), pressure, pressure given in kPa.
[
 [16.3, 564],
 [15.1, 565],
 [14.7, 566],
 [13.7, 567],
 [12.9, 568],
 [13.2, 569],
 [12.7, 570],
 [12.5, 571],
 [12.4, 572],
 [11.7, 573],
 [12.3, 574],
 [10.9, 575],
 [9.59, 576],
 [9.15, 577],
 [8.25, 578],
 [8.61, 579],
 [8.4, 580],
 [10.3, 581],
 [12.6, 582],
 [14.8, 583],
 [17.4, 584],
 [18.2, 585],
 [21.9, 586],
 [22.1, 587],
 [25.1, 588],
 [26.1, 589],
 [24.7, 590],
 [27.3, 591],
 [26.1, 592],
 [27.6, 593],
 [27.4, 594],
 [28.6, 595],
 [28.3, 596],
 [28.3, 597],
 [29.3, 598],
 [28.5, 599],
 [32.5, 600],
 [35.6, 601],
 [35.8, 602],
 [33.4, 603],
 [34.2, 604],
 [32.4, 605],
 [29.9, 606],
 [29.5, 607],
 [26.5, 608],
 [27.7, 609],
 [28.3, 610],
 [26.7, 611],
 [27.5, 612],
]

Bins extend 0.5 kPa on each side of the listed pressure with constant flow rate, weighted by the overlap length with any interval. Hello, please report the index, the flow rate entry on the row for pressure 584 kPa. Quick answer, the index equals 17.4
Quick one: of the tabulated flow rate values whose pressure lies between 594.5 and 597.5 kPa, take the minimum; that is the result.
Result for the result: 28.3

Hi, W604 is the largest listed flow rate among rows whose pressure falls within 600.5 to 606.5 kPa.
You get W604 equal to 35.8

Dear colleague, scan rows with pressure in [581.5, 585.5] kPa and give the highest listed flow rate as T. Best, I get 18.2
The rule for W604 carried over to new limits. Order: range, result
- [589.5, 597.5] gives 28.6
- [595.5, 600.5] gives 32.5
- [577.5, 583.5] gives 14.8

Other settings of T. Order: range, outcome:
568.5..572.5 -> 13.2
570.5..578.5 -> 12.5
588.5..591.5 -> 27.3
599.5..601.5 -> 35.6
